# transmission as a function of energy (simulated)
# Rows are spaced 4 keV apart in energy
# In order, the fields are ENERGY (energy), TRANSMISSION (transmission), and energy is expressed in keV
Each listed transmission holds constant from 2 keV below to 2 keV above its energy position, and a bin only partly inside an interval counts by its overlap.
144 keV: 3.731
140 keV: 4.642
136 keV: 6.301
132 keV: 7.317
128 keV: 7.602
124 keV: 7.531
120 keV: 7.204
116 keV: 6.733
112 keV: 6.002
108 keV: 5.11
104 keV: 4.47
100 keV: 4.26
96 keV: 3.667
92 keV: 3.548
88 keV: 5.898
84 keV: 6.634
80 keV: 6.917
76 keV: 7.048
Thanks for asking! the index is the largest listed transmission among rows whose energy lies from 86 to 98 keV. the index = 5.898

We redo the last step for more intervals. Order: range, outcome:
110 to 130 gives 7.602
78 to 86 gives 6.917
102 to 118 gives 6.733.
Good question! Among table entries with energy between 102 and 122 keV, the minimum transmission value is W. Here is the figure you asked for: 4.47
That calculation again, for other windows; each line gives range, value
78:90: 5.898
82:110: 3.548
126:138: 6.301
